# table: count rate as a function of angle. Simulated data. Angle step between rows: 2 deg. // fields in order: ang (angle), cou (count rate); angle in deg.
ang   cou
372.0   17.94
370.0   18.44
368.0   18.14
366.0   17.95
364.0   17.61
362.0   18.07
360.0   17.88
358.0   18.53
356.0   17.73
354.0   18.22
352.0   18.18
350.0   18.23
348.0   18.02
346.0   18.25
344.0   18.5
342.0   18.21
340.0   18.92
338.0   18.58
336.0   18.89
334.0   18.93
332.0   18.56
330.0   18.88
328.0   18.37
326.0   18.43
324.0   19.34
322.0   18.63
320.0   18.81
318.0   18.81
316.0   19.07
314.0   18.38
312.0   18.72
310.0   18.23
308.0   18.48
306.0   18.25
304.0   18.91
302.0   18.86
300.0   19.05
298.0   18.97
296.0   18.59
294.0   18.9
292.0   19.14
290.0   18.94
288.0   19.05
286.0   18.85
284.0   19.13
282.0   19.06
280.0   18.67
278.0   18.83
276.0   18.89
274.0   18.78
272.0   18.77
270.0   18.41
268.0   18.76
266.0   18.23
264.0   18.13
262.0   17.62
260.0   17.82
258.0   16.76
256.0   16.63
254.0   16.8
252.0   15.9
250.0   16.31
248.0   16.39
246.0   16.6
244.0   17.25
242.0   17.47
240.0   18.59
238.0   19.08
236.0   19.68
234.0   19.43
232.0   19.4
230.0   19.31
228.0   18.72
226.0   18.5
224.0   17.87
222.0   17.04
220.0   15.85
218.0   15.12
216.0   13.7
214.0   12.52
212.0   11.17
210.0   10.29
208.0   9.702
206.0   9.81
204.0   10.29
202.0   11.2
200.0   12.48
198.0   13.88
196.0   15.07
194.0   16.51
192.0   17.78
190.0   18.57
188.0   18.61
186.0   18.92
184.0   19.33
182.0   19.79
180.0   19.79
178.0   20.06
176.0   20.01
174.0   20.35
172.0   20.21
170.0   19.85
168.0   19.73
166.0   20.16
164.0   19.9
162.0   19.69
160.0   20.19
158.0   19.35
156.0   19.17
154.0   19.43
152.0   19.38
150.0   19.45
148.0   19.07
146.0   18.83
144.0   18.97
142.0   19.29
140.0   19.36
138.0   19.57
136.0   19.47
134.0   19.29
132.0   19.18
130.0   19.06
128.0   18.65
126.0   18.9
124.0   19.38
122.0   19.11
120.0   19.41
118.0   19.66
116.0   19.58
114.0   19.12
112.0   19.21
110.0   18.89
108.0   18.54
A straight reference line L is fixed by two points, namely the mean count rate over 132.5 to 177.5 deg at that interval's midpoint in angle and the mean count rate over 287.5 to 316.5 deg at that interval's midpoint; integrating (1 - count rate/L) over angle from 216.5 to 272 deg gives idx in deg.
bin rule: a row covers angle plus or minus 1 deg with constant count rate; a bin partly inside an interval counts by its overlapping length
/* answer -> 4.1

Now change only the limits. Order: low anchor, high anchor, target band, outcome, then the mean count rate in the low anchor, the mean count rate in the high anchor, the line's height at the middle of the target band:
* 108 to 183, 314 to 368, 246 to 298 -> 1.9 deg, 19.5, 18.4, 18.8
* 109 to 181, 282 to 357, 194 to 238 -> 9.6 deg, 19.5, 18.7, 19.1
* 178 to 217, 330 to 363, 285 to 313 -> -2.5 deg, 14.8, 18.4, 17.2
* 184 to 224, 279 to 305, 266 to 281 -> -0.6 deg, 14.4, 18.9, 18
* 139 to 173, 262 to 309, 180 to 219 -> 9.5 deg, 19.5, 18.7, 19.3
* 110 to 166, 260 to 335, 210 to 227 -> 3.6 deg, 19.3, 18.7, 19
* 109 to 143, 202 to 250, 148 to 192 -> -4.7 deg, 19.2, 15.7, 17.7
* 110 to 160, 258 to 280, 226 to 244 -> -0.2 deg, 19.3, 18.4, 18.6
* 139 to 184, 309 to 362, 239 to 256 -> 1.9 deg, 19.6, 18.5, 19.1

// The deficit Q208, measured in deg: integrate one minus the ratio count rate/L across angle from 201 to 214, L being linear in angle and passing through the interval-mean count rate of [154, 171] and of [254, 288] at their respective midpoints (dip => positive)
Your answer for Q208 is 5.82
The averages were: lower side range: 19.7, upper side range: 18.3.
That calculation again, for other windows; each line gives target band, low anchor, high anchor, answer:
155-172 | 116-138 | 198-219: -4.20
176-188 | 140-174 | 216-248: -0.35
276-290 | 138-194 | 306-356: -0.10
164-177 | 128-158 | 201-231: -2.07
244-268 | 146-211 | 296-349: 1.33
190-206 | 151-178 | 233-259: 4.19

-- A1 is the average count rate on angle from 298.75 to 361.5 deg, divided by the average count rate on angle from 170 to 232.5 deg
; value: 1.14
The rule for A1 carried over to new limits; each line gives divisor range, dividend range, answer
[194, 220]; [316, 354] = 1.50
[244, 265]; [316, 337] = 1.11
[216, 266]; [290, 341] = 1.07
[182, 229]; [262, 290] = 1.25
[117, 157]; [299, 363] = 0.96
